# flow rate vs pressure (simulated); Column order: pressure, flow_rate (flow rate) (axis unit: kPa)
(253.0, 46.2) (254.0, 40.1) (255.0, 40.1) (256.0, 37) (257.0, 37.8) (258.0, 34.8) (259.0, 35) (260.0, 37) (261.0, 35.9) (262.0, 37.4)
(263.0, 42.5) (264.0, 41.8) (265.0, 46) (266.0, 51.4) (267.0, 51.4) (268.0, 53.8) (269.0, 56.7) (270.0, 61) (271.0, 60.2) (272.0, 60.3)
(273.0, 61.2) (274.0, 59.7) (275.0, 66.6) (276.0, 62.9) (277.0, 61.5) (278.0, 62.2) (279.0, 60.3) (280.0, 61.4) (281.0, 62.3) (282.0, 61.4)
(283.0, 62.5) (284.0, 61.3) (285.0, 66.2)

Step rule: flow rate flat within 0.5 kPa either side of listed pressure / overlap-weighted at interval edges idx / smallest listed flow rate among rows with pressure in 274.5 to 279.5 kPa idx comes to 60.3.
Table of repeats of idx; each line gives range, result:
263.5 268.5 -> 41.8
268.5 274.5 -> 56.7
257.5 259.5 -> 34.8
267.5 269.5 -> 53.8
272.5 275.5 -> 59.7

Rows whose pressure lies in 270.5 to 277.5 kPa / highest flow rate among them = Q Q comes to 66.6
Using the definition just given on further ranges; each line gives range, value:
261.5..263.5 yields 42.5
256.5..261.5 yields 37.8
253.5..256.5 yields 40.1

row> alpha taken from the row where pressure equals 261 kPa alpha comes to 35.9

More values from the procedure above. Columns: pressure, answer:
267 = 51.4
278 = 62.2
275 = 66.6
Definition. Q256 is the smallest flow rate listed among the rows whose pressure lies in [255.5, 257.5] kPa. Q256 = 37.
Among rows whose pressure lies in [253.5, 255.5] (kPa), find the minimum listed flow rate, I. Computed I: 40.1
